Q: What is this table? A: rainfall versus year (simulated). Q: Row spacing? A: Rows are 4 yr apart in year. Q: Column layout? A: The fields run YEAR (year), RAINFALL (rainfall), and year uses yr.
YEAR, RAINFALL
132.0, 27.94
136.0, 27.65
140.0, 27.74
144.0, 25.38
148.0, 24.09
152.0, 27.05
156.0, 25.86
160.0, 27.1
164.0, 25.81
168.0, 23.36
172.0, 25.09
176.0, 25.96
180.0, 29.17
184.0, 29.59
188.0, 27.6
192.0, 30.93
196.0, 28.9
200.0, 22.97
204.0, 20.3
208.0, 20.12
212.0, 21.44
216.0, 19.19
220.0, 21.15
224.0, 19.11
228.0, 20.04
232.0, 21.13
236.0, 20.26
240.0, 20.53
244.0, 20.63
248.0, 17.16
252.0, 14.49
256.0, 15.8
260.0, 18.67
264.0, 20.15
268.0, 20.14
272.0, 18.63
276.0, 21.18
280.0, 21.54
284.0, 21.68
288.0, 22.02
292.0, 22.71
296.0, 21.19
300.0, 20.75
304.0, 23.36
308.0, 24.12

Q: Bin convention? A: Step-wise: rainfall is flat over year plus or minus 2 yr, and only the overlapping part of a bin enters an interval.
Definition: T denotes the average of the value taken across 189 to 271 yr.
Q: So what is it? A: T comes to 20.7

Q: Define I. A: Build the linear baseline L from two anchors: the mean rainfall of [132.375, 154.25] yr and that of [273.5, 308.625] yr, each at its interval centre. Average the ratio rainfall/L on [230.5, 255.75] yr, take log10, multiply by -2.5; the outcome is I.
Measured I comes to 0.241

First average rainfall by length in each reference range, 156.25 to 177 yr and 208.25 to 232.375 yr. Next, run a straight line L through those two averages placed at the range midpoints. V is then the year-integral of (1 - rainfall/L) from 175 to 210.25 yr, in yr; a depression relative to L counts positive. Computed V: -4.8 yr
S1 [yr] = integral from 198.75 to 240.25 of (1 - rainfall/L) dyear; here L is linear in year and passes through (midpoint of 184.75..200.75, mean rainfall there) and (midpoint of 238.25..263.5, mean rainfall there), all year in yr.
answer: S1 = 4.9 yr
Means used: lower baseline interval 28.1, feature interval 20.5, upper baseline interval 18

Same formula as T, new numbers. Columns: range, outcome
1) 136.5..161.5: 26.3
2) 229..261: 18.6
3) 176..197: 28.9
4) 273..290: 21.4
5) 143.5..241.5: 24.1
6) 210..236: 20.3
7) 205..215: 20.6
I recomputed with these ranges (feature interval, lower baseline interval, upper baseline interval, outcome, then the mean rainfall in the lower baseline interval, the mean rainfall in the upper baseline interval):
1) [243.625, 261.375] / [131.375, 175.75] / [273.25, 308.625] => 0.331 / 26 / 21.9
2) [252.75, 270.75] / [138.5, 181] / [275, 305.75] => 0.228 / 26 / 21.8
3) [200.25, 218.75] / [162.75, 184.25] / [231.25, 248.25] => 0.119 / 26.3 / 20.1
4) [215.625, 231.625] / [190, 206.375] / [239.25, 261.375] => 0.087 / 25.6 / 17.7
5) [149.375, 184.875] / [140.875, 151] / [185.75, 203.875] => -0.018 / 25.3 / 26.9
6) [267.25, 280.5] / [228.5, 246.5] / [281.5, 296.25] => 0.067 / 20.5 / 22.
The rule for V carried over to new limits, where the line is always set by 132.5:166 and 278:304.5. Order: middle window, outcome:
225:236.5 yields 1.6 yr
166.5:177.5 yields 0.4 yr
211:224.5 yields 2.2 yr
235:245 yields 1.3 yr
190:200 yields -1.4 yr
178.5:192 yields -2.1 yr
